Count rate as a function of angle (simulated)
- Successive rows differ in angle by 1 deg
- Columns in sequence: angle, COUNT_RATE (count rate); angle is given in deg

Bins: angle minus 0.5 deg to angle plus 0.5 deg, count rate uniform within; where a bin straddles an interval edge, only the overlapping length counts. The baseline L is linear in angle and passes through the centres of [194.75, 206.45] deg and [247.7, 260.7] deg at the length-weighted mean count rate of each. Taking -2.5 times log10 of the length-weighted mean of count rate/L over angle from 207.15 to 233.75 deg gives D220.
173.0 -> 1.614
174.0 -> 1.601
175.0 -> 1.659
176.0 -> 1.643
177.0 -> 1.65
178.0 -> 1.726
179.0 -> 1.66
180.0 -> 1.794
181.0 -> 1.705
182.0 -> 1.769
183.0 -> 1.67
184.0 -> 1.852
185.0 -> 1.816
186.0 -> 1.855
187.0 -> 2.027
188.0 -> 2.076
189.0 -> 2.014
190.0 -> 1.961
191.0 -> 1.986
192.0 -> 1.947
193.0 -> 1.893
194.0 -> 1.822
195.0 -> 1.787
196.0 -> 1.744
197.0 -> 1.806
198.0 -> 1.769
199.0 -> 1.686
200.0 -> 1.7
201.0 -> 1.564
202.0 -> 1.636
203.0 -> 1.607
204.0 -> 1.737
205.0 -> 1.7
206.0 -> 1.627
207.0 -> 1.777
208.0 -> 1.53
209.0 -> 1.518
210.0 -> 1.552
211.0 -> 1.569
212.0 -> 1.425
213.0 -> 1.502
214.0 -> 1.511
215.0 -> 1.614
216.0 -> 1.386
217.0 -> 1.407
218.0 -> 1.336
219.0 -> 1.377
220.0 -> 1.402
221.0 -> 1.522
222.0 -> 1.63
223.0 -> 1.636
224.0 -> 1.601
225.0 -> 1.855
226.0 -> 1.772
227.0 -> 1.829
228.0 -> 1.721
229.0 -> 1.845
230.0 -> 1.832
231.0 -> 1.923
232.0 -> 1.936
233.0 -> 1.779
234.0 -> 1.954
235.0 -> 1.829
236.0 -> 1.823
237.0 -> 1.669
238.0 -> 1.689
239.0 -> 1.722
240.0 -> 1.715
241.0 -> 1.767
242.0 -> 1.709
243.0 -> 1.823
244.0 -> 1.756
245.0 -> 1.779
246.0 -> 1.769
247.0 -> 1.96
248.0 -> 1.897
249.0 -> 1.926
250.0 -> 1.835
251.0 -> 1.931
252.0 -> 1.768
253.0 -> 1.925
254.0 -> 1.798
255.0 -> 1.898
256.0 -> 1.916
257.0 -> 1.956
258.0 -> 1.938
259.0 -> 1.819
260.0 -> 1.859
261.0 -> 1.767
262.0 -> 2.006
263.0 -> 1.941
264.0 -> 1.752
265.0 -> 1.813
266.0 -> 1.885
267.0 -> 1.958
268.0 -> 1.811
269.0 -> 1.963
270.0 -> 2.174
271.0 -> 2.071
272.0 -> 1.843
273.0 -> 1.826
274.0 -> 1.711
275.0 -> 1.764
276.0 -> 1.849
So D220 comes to 0.09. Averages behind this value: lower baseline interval 1.7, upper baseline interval 1.88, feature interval 1.62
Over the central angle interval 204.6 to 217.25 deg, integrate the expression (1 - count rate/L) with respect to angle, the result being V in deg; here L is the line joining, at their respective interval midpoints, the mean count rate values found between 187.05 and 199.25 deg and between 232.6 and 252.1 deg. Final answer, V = 2.1 deg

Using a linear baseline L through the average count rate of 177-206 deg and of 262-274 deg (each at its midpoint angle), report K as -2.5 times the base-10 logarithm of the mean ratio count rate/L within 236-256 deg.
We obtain 0.038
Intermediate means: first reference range 1.79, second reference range 1.91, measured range 1.81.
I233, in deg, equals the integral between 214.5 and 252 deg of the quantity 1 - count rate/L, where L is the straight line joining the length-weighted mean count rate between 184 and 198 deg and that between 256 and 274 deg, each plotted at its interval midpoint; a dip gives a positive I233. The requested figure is 3.3 deg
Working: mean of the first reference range 1.9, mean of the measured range 1.73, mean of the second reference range 1.9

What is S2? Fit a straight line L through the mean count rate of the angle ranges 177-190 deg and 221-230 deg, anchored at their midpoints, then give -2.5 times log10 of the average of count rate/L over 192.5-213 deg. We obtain 0.07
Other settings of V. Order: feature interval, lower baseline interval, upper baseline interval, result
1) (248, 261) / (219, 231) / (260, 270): -0.27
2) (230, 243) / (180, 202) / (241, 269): 0.38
